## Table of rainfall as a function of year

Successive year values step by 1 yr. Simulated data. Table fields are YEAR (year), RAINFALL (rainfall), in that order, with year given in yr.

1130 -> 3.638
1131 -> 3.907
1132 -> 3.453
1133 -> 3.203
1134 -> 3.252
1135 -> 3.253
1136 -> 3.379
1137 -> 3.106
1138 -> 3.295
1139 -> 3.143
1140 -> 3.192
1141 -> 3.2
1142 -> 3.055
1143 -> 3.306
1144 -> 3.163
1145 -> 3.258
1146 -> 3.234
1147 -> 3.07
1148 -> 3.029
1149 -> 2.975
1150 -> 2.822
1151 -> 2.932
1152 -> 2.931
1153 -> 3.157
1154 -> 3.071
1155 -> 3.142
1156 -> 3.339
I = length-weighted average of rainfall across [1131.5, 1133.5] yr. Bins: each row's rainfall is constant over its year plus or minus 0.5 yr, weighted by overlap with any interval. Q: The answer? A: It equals 3.33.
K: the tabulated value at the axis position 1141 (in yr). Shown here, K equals 3.2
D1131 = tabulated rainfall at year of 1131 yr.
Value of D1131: 3.907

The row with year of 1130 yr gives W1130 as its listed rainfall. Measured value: 3.638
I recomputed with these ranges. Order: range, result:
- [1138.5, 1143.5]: 3.18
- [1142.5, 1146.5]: 3.24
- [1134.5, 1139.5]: 3.24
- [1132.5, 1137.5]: 3.24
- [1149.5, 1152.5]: 2.89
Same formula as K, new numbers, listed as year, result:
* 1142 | 3.055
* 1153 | 3.157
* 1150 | 2.822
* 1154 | 3.071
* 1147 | 3.07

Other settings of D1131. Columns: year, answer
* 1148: 3.029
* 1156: 3.339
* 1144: 3.163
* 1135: 3.253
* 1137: 3.106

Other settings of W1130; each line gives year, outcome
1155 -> 3.142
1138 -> 3.295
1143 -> 3.306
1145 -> 3.258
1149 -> 2.975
